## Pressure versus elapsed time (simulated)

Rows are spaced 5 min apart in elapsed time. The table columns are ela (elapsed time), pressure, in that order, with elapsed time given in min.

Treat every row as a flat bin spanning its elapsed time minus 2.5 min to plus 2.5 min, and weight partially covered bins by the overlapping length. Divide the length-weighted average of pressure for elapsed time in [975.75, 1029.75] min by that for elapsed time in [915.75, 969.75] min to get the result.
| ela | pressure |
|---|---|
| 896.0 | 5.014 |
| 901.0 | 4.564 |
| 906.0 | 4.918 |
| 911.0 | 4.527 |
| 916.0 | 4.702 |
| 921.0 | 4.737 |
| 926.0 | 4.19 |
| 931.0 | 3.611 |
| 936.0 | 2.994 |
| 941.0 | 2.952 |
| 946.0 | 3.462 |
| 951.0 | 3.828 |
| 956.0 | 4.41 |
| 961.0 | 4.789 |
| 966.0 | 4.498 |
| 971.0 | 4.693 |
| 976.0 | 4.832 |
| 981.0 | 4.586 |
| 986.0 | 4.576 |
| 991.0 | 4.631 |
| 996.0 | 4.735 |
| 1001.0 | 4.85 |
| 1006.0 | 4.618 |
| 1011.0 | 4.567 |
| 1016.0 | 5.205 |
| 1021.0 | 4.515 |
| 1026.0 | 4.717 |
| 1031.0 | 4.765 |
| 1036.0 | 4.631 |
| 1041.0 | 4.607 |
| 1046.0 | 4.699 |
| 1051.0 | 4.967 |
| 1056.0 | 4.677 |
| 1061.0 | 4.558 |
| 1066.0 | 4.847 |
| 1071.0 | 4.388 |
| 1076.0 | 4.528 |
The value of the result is 1.2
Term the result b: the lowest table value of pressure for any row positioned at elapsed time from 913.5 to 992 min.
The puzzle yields 2.952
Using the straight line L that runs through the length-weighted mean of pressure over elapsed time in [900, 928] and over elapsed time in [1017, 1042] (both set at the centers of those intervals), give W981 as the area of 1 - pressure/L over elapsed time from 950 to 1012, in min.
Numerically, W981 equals 0.7 min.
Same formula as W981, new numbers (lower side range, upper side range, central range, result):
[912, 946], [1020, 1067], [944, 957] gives 0.54 min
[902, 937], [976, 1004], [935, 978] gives 4.17 min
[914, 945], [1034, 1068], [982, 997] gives -1.29 min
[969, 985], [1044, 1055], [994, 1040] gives 0.31 min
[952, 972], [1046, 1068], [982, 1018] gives -0.83 min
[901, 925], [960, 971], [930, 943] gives 4.22 min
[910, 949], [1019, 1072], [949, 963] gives -0.99 min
